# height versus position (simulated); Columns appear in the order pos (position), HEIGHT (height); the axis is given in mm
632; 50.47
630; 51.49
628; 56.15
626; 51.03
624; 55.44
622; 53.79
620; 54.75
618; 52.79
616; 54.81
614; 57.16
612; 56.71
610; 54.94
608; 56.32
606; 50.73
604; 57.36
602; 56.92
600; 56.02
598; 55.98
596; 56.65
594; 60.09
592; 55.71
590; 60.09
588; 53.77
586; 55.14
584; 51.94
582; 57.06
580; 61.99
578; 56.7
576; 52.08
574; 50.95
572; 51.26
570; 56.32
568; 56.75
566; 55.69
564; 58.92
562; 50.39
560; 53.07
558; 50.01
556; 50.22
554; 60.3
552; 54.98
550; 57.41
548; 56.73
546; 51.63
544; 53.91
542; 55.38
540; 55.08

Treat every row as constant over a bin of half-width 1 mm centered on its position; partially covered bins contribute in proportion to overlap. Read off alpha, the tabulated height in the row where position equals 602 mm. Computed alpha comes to 56.92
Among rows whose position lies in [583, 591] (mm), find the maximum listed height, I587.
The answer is 60.09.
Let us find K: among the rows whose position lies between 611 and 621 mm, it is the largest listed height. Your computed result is 57.16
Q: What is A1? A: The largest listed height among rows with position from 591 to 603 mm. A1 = 60.09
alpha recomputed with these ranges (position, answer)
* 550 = 57.41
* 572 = 51.26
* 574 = 50.95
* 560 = 53.07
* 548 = 56.73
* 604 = 57.36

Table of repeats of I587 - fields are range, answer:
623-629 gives 56.15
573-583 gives 61.99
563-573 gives 58.92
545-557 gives 60.3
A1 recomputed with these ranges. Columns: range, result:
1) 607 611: 56.32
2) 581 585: 57.06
